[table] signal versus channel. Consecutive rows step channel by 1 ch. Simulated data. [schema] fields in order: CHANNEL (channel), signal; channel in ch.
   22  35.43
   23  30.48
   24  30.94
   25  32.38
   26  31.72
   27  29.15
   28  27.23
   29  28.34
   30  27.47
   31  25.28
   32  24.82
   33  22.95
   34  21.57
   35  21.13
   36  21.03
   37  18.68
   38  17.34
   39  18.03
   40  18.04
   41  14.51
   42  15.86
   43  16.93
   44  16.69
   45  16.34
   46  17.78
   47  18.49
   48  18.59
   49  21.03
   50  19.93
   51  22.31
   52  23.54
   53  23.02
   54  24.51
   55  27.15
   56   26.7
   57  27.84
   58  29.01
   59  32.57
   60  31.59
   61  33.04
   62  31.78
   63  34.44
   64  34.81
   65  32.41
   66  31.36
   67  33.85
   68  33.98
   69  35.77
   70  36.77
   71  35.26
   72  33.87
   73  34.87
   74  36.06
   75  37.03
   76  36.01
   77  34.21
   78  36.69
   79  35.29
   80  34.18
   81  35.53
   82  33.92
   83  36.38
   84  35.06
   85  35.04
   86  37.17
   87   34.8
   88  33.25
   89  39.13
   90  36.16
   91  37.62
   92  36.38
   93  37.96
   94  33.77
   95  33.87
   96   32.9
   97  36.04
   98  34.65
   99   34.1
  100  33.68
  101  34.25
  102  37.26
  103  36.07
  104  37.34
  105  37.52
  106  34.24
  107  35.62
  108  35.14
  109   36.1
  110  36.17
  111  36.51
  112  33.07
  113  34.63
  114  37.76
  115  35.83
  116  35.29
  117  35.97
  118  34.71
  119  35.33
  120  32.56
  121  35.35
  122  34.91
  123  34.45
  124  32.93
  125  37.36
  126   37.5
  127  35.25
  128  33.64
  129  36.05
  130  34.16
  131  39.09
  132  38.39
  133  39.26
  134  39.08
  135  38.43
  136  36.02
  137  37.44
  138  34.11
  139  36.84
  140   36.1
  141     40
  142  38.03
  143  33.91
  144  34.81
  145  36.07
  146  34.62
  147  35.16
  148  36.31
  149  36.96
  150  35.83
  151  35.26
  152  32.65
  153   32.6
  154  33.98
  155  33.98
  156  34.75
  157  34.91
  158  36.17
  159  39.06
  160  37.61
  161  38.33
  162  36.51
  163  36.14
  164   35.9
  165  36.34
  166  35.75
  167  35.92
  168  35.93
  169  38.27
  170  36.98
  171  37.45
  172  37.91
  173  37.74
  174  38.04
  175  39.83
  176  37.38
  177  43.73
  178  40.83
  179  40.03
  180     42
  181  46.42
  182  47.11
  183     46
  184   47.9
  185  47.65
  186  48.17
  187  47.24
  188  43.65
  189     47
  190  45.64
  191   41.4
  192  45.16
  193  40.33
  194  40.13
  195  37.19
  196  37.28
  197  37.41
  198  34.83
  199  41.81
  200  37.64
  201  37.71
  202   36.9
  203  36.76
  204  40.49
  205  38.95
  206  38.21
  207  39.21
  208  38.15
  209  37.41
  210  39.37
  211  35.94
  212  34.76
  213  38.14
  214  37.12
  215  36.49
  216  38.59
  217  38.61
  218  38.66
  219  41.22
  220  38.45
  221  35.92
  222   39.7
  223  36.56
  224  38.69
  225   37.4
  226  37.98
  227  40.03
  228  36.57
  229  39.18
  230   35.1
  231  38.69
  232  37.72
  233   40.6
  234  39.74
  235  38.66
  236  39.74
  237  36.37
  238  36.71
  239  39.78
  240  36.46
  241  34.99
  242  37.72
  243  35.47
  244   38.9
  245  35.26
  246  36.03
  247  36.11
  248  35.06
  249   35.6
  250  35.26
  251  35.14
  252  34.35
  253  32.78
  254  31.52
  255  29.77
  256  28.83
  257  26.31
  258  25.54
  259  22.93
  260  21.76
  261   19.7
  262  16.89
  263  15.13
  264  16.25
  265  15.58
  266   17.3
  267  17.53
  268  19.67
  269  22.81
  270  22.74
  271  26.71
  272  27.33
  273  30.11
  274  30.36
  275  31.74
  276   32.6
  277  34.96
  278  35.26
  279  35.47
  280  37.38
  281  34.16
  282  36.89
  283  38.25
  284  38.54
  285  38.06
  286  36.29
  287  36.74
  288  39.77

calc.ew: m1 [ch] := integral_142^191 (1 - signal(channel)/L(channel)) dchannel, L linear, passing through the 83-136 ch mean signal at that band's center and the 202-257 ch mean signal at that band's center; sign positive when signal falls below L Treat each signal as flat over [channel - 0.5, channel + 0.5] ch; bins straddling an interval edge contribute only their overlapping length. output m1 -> -3.3 ch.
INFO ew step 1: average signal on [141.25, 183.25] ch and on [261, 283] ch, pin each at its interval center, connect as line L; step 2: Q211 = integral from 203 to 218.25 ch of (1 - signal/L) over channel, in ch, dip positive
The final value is -2.5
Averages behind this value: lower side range 37.4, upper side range 26.6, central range 38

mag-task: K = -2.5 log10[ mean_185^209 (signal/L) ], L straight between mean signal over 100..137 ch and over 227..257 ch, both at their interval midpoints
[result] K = -0.13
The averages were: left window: 35.9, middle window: 40.6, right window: 36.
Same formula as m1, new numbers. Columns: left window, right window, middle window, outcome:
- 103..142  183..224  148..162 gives 0.75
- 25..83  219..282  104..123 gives -4.28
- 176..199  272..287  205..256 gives 2.70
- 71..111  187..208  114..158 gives 1.96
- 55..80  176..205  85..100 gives -0.14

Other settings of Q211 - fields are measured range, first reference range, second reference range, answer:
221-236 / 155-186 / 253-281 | -3.38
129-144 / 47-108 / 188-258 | -1.01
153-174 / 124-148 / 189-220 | 0.57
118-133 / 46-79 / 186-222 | -0.58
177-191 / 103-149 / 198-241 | -2.96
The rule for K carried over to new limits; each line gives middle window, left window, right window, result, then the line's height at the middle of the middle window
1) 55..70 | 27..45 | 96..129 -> -0.23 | 26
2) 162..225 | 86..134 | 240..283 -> -0.22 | 32.2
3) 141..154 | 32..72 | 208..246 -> -0.11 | 32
